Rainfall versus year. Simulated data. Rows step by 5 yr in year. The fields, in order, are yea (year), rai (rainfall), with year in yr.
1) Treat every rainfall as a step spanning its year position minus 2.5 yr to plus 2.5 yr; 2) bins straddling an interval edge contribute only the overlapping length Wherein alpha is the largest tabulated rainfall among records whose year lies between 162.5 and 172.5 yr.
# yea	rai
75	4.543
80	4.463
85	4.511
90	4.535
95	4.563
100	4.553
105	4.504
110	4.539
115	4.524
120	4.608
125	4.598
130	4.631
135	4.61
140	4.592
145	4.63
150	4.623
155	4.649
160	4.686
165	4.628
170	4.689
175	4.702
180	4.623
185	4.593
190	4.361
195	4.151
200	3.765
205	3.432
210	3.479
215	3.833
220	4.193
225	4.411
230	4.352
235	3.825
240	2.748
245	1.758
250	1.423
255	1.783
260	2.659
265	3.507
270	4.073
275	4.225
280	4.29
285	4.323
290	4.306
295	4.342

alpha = 4.689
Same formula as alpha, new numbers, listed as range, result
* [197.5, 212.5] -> 3.765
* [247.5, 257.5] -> 1.783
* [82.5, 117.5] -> 4.563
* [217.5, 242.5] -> 4.411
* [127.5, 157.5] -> 4.649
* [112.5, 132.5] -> 4.631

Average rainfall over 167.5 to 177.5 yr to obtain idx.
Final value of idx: 4.7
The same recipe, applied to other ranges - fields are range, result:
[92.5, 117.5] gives 4.54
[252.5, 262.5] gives 2.22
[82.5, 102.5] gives 4.54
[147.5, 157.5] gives 4.64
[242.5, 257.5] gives 1.65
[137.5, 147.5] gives 4.61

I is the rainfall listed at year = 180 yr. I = 4.623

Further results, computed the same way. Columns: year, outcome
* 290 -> 4.306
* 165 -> 4.628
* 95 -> 4.563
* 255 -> 1.783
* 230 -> 4.352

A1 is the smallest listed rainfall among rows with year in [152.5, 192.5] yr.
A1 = 4.361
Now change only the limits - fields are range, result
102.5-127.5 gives 4.504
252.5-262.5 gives 1.783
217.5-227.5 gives 4.193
